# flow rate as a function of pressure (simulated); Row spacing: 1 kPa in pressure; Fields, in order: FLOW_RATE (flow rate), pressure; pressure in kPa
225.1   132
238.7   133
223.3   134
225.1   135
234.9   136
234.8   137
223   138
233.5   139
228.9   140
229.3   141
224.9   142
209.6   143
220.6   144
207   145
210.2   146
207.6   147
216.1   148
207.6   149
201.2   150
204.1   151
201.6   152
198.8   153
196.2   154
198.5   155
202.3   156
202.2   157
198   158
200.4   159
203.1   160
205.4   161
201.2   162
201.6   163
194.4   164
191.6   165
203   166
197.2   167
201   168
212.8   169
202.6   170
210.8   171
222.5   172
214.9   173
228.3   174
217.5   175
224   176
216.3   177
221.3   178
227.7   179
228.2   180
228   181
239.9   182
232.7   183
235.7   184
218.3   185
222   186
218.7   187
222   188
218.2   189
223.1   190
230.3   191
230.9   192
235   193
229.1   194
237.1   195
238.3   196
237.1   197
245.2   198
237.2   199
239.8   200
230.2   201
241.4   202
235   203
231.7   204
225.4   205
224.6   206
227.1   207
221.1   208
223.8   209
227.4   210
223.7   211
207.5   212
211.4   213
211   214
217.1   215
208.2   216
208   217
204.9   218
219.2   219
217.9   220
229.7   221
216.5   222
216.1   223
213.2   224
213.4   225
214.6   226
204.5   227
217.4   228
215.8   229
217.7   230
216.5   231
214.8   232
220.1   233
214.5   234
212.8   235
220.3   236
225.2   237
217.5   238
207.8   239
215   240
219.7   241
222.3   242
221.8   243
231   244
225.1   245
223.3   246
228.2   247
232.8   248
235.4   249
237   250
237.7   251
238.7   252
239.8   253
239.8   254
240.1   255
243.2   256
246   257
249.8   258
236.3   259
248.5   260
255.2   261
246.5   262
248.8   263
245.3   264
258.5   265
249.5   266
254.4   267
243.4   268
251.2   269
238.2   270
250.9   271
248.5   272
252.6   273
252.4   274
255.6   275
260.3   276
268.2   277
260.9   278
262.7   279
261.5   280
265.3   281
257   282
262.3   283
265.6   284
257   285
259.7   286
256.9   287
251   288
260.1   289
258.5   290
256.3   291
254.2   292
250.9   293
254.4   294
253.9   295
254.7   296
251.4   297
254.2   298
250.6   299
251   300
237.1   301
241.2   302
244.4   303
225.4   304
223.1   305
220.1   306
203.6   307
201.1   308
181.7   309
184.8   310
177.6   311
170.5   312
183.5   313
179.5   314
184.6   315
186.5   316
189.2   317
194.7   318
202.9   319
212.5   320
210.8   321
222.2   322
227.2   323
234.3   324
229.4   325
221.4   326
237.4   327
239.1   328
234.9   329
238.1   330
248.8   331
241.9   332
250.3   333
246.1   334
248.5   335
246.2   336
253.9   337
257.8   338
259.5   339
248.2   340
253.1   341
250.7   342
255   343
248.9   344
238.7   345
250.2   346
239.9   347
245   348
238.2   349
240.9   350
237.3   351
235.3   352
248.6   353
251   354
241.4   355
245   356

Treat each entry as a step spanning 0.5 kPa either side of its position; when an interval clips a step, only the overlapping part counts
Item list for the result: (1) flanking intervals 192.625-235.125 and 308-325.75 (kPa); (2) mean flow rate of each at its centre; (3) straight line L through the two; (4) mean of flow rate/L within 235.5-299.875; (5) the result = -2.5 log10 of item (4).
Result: -0.17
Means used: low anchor 222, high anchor 199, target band 246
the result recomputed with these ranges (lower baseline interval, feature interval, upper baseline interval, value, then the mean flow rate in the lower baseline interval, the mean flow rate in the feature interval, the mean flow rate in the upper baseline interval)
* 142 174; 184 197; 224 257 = -0.074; 205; 228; 224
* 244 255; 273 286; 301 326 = -0.178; 234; 260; 206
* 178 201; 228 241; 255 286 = 0.125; 230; 217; 253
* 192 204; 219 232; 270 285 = 0.131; 236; 216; 258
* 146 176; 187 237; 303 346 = -0.057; 205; 222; 224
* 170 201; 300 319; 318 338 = 0.149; 227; 203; 234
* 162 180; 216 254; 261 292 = 0.082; 211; 221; 255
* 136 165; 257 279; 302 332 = -0.190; 209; 251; 212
